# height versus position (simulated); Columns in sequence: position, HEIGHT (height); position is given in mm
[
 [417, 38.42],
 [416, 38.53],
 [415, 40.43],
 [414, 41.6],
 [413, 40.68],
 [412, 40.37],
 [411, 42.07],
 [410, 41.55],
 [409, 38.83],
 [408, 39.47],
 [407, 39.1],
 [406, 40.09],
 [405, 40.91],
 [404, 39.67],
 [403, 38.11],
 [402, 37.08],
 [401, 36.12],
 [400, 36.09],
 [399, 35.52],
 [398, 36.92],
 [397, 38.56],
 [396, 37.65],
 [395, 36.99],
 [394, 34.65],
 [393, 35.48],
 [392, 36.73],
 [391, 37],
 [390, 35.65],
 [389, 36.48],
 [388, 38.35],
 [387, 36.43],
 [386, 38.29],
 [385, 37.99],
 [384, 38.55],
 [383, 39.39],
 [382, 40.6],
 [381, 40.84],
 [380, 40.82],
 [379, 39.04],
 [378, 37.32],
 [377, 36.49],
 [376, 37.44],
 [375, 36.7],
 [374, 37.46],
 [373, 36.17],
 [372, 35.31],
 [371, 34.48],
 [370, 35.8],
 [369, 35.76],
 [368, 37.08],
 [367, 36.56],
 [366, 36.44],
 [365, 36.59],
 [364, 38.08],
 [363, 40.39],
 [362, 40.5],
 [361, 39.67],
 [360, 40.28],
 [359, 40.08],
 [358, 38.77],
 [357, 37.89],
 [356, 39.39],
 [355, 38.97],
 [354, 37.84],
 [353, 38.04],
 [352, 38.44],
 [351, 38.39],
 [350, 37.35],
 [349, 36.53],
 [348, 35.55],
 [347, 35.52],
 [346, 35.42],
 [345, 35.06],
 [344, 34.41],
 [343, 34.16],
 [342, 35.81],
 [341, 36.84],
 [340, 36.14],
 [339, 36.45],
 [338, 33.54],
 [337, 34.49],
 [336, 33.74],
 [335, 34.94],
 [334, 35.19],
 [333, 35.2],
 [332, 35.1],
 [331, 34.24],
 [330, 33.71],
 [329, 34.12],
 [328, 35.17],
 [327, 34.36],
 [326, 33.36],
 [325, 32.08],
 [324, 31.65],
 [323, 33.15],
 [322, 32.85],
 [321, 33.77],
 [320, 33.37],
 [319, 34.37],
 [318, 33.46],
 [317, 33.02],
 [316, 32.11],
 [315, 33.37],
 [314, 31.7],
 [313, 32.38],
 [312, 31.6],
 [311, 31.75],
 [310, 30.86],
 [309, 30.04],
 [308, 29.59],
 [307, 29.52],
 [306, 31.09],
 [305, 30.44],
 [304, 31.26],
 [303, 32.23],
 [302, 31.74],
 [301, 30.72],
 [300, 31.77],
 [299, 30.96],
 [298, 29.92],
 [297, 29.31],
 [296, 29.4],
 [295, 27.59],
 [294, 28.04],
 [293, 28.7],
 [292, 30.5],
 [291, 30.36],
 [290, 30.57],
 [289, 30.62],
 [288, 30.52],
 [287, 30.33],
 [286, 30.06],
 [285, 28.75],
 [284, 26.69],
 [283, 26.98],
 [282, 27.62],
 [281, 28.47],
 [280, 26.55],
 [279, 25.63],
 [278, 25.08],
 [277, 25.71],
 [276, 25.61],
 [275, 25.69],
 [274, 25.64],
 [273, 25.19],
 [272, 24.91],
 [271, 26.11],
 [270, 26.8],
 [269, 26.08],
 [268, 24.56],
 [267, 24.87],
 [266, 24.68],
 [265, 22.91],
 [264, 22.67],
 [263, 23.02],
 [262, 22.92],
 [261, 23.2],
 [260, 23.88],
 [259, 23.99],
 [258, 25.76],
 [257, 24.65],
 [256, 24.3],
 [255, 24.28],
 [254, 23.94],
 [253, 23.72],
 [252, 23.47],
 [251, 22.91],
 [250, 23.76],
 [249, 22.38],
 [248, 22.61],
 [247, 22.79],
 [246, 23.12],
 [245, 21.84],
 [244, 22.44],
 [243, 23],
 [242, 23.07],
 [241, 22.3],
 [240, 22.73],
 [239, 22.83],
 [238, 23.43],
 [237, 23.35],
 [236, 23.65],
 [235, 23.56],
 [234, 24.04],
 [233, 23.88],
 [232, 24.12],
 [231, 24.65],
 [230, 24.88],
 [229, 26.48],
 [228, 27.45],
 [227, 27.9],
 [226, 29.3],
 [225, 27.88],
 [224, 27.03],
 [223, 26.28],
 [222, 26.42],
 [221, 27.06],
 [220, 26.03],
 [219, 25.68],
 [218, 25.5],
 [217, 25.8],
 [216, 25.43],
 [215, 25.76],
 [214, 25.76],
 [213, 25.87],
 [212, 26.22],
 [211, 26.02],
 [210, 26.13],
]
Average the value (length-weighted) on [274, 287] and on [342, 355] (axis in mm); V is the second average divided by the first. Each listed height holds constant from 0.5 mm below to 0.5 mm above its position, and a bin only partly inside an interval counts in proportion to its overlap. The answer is 1.35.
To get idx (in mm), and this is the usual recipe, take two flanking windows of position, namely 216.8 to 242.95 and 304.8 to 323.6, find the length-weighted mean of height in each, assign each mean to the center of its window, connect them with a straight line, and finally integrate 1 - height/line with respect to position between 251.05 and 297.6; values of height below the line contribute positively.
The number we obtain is 4.1 mm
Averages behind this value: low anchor 25.2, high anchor 32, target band 26.3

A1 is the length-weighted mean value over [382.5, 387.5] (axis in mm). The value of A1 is 38.1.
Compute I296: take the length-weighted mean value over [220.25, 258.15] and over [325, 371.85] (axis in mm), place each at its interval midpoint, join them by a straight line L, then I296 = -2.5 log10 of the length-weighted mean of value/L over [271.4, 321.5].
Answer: 0.04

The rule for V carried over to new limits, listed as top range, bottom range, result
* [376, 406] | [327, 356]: 1.06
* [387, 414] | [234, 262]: 1.63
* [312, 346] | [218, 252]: 1.39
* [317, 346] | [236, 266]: 1.47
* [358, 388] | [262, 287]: 1.47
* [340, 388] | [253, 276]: 1.53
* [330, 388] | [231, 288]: 1.50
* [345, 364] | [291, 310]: 1.27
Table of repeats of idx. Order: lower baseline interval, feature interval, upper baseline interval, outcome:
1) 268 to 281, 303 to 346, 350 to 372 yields -0.6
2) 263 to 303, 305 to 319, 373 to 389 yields -0.4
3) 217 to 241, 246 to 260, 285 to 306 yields 1.8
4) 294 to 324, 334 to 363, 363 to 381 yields -1.6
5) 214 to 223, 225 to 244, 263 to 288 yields 1.1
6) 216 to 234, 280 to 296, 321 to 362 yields 1.2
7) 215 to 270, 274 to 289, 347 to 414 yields 0.4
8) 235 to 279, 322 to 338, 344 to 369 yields 0.0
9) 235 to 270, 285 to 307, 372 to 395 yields -1.6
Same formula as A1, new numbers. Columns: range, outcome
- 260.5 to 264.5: 23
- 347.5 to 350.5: 36.5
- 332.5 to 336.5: 34.8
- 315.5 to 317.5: 32.6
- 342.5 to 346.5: 34.8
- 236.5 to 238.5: 23.4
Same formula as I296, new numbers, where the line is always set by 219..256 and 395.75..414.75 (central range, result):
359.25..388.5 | -0.05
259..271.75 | 0.11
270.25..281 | 0.08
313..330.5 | -0.05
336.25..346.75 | -0.06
